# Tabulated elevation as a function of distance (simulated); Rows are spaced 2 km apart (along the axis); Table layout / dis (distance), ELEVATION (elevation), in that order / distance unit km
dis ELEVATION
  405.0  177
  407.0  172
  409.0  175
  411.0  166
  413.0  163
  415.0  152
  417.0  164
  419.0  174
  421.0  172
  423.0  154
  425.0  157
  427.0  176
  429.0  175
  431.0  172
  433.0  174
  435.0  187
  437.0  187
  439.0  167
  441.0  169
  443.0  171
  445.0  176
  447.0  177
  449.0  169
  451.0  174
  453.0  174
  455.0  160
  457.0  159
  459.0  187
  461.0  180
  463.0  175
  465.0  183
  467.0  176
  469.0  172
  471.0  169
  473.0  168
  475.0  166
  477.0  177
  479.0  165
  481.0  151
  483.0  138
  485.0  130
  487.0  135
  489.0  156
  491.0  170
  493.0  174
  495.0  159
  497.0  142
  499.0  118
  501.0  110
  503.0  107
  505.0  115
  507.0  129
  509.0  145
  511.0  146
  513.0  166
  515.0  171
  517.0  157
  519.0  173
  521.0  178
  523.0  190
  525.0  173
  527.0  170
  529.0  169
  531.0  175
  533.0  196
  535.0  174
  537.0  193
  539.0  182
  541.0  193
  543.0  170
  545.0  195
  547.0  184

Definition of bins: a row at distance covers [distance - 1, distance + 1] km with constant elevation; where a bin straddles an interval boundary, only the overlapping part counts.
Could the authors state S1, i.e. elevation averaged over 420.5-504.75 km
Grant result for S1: 163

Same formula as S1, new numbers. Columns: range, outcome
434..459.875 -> 174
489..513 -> 140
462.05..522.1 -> 154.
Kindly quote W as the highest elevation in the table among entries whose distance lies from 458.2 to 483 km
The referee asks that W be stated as 187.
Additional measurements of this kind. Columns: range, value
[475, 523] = 190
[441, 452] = 177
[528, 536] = 196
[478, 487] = 165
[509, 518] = 171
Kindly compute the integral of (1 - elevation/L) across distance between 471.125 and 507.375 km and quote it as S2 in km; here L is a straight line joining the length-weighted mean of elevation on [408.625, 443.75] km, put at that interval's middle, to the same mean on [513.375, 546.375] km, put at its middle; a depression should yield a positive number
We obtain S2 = 6.0 km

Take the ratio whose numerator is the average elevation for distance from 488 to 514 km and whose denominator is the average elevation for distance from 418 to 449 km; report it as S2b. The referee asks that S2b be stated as 0.82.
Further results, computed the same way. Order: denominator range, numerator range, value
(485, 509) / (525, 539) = 1.30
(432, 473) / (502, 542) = 0.95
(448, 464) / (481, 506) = 0.80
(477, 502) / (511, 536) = 1.18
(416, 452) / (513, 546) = 1.04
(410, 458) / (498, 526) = 0.88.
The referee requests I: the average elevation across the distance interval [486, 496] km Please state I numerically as 159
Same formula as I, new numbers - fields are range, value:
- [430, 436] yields 178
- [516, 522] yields 169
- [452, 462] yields 172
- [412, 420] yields 163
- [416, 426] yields 164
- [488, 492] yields 163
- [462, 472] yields 175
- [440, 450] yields 172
